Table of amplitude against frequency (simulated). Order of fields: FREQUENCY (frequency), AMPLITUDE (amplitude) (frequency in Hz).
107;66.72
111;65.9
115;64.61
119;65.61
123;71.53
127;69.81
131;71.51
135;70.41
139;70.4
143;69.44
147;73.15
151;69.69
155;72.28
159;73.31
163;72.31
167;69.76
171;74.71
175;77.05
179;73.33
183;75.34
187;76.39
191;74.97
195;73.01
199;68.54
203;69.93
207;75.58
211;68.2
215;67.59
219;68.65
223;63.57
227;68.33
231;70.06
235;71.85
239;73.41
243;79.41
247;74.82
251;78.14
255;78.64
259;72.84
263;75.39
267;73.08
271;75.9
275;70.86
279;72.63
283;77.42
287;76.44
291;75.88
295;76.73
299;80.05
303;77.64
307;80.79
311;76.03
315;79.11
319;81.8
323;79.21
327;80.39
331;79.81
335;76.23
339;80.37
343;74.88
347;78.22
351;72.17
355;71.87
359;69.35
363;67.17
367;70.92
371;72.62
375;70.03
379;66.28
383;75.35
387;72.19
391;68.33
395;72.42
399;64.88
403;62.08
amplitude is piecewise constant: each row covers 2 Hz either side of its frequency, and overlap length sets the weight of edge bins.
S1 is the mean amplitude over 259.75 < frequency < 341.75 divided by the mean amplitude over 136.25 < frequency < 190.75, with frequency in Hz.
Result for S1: 1.06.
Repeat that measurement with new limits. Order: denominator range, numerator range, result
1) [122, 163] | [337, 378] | 1.02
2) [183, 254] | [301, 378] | 1.05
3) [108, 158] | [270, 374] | 1.09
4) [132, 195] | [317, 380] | 1.02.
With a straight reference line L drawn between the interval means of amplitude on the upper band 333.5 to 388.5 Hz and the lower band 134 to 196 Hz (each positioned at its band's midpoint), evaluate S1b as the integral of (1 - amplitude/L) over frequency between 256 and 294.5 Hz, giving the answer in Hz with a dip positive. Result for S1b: -1.0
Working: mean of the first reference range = 72.9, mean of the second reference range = 72.7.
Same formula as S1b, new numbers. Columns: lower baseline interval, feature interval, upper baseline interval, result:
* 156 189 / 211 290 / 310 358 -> 2.7 Hz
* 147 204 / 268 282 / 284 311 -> 0.6 Hz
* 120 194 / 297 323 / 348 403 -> -3.1 Hz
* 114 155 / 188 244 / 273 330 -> 2.1 Hz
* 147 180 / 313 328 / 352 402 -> -2.0 Hz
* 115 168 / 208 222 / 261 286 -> 0.8 Hz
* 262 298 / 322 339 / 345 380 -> -1.5 Hz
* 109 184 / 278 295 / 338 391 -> -1.0 Hz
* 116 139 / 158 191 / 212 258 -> -1.6 Hz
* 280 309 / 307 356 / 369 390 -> -1.9 Hz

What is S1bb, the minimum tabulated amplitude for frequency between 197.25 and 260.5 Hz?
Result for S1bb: 63.57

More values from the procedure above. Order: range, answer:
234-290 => 70.86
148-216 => 67.59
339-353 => 72.17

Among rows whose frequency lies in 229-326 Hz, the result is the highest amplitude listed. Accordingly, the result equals 81.8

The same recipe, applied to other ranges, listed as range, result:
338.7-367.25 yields 80.37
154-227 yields 77.05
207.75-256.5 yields 79.41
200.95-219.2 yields 75.58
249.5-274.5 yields 78.64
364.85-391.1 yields 75.35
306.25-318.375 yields 80.79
